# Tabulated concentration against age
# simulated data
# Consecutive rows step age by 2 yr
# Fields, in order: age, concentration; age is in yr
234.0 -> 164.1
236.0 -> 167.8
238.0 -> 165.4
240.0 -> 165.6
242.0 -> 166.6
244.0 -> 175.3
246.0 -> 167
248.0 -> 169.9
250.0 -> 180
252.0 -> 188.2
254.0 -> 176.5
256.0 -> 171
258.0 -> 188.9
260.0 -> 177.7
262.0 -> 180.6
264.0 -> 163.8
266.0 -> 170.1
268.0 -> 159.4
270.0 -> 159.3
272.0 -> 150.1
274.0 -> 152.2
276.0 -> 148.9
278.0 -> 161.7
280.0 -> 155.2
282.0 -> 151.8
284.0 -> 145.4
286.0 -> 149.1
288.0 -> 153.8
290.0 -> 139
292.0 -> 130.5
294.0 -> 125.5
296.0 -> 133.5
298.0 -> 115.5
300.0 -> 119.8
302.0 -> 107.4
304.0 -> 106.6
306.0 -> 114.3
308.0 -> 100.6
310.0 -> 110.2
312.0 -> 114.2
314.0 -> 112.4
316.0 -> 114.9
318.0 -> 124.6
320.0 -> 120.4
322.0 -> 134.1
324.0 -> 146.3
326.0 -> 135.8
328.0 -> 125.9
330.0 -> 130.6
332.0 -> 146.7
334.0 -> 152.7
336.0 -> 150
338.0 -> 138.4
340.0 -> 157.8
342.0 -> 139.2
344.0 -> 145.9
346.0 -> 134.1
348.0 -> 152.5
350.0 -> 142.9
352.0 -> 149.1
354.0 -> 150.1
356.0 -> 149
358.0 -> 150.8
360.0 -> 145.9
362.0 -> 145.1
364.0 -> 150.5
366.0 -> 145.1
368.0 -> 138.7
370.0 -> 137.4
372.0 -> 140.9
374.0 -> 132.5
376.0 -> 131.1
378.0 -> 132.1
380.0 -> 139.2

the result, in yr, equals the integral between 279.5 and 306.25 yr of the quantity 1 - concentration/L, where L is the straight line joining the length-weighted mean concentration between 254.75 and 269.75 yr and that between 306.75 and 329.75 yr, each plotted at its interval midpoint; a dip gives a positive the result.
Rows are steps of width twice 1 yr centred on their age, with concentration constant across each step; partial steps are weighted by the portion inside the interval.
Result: 2.45 yr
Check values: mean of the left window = 172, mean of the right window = 122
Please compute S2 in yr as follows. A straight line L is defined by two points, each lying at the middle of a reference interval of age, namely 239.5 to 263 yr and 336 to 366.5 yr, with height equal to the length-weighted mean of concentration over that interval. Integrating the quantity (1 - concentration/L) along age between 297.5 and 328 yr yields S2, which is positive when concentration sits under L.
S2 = 7.5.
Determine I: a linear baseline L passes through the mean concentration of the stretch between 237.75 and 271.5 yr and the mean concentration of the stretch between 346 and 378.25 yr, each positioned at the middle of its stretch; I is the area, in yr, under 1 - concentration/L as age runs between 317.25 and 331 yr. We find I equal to 2.0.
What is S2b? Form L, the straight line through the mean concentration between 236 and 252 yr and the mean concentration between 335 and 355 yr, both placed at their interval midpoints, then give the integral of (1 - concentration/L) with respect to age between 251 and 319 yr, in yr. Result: 7.7 yr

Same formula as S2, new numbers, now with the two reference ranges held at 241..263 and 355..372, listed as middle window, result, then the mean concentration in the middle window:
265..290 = 2.2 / 154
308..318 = 2.9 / 113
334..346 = 0.5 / 146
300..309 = 3.0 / 109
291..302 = 2.7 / 123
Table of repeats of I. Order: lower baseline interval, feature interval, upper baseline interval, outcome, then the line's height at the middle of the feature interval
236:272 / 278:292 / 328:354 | 1.14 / 162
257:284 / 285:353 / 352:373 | 9.60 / 154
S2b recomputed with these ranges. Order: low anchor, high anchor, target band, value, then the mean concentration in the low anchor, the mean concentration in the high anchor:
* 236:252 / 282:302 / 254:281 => -2.1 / 171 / 134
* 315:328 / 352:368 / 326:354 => -1.1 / 129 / 148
